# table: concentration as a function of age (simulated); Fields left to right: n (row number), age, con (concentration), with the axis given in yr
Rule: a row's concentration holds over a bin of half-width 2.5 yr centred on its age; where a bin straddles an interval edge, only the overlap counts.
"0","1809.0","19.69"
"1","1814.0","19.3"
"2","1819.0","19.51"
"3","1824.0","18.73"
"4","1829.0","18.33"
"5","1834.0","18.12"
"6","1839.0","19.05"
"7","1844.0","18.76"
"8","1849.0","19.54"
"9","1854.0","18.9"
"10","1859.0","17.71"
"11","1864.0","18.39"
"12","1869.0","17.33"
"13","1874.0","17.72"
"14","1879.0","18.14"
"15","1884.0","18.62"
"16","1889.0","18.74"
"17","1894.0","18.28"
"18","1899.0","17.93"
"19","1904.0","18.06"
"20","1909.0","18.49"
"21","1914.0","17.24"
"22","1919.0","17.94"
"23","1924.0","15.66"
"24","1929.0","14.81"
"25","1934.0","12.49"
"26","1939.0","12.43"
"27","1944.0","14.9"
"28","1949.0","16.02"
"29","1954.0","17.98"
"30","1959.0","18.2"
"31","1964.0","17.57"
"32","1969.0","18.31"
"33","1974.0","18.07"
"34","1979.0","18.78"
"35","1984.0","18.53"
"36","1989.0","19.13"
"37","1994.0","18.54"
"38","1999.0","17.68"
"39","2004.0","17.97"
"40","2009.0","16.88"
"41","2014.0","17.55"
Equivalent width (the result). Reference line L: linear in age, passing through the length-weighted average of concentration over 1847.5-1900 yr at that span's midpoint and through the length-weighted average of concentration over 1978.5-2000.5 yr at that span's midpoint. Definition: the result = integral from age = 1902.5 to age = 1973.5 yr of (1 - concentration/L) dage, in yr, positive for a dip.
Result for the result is 7.6 yr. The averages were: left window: 18.3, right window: 18.5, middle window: 16.5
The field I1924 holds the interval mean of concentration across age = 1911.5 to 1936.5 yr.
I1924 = 15.6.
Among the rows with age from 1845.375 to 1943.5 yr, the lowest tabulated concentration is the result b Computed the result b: 12.43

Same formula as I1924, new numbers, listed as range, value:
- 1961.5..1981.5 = 18.2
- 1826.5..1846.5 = 18.6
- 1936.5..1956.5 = 15.3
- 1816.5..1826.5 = 19.1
